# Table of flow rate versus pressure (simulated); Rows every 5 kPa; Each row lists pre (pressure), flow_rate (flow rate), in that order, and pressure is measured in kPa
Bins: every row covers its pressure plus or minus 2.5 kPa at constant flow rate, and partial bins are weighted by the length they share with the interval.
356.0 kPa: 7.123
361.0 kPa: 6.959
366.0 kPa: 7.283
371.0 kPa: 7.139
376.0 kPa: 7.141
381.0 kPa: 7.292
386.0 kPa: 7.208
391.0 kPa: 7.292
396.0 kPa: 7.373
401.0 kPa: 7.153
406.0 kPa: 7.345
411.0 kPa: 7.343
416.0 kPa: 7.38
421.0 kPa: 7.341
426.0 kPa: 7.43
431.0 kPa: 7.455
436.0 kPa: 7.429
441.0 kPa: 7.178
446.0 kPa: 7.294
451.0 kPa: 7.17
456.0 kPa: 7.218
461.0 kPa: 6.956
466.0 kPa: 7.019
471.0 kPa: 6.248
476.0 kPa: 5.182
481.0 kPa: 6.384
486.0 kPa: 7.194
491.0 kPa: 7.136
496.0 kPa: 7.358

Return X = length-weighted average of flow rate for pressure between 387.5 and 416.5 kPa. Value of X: 7.31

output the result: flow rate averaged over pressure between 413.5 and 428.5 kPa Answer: 7.38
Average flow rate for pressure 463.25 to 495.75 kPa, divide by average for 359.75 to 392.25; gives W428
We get 0.9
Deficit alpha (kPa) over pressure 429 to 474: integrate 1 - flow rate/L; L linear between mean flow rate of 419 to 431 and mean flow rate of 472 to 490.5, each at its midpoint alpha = -1.1 kPa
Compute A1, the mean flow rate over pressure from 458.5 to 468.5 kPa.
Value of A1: 6.99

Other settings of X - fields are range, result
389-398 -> 7.33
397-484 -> 7.04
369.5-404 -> 7.23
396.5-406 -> 7.25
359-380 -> 7.15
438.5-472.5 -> 7.03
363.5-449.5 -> 7.3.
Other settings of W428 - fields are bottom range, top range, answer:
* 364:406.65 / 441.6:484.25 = 0.93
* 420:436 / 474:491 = 0.86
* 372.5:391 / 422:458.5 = 1.01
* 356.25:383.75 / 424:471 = 1.00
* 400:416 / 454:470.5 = 0.95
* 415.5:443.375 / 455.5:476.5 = 0.89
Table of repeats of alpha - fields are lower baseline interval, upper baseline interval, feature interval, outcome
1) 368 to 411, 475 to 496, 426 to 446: -1.1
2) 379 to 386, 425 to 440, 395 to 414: 0.1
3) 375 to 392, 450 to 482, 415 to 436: -1.5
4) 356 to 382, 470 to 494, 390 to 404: -0.6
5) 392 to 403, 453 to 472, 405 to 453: -1.6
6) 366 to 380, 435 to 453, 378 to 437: -0.9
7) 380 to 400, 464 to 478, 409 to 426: -1.2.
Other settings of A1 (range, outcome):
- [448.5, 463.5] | 7.11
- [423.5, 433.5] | 7.44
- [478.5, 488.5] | 6.79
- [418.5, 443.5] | 7.37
